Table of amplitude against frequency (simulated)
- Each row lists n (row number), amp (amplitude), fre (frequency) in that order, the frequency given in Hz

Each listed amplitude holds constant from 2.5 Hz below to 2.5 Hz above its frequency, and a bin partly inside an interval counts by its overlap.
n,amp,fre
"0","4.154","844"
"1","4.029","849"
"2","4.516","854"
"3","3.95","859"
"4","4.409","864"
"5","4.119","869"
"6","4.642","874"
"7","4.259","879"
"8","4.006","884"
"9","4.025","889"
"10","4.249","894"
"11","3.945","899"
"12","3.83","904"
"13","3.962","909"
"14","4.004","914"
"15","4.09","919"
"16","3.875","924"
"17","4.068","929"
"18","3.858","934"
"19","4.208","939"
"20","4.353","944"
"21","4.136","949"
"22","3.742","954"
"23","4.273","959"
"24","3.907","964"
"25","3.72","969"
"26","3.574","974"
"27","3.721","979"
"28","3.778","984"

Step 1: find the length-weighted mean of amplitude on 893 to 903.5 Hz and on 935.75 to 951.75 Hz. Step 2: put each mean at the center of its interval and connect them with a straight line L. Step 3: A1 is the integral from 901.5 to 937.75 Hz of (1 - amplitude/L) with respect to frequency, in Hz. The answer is 1.3 Hz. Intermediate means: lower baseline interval 4.02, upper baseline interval 4.21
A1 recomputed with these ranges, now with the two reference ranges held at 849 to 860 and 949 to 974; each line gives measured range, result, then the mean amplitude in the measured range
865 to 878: -0.6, 4.37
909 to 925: 0.2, 4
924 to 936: 0.1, 3.95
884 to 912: 0.6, 4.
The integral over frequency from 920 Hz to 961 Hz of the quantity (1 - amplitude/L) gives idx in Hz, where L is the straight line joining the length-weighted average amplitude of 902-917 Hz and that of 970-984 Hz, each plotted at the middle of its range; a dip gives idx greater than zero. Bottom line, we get -2.6 Hz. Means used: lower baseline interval 3.94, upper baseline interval 3.68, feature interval 4.06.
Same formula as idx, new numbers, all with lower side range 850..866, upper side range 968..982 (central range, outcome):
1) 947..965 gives -1.2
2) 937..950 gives -1.4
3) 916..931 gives -0.3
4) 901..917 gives 0.3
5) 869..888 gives -0.4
